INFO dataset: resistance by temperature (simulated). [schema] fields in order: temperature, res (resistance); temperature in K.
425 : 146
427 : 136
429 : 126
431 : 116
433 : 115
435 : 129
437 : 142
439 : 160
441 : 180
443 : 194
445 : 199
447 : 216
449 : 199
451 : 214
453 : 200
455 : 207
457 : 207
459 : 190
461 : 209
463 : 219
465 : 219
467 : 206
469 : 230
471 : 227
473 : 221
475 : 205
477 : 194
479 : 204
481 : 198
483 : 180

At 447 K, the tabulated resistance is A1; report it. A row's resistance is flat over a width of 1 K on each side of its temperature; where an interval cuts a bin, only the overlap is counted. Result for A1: 216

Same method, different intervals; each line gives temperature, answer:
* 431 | 116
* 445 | 199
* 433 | 115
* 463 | 219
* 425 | 146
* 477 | 194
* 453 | 200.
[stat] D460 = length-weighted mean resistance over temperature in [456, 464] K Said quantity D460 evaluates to 206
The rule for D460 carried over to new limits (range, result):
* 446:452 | 210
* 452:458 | 205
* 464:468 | 212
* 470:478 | 212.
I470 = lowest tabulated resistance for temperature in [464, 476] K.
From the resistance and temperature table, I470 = 205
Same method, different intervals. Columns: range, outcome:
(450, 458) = 200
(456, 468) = 190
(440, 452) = 180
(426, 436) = 115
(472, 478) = 194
